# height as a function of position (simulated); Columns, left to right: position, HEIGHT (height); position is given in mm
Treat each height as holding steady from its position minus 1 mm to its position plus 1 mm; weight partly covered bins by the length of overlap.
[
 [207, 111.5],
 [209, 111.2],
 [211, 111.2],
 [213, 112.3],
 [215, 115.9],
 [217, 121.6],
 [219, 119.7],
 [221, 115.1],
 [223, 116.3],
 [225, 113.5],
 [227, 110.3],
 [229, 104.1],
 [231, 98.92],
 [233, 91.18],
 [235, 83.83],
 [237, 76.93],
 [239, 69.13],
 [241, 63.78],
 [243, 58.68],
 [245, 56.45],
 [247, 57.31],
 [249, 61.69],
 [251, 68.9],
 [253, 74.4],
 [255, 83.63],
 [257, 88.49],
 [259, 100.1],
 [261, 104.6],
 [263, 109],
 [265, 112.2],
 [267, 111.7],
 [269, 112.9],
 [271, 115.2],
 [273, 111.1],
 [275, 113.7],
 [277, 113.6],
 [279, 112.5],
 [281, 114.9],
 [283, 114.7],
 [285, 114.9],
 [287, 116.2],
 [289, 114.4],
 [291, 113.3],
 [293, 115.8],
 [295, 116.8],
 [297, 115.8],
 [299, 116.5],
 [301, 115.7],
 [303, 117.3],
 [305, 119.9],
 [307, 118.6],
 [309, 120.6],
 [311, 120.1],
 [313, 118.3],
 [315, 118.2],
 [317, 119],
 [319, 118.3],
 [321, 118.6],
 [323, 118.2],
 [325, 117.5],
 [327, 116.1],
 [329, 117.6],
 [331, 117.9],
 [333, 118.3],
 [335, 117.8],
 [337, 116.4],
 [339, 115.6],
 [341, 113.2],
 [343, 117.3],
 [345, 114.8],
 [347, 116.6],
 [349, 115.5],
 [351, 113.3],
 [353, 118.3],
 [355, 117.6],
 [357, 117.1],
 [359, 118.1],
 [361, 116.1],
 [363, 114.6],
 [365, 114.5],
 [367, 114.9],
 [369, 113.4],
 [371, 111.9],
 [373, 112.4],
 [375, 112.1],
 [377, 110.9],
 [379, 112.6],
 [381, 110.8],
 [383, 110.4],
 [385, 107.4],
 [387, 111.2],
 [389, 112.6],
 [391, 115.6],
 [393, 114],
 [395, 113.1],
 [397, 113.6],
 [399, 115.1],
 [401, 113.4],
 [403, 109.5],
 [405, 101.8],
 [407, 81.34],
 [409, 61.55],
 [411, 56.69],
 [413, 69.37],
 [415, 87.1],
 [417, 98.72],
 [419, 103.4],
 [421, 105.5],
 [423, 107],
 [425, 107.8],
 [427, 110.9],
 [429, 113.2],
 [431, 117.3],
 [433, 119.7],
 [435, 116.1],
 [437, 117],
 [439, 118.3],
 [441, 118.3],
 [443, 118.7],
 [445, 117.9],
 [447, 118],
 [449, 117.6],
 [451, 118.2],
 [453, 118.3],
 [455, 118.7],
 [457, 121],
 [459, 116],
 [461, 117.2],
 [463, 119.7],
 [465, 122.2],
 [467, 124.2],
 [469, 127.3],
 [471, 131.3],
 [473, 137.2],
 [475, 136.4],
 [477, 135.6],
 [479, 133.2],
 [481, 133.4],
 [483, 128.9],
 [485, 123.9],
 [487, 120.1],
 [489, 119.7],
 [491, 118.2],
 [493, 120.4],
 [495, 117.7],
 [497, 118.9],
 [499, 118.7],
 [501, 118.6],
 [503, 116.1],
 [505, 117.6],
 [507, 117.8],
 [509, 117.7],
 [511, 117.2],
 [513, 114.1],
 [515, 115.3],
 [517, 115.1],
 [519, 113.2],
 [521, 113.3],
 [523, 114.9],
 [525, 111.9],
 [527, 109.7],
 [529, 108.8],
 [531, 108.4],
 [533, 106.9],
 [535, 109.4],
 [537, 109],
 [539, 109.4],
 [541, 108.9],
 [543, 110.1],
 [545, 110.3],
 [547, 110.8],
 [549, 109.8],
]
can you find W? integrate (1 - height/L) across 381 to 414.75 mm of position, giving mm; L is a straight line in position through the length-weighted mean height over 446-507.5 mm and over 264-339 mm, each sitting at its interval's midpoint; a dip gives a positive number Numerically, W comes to 5.4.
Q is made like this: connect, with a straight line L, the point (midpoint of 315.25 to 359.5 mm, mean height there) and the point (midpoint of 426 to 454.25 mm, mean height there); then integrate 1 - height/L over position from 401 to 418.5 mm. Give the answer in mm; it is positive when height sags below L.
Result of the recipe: 4.7 mm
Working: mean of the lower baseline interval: 117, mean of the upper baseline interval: 117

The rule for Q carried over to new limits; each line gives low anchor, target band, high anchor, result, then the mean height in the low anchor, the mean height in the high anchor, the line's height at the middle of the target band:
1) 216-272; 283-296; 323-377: -1.6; 92.8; 116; 103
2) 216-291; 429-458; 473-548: -1.5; 98.2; 117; 112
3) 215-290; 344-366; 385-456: -2.6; 98.2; 107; 104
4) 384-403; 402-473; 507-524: 2.5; 113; 115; 114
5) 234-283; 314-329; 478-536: -3.1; 91.1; 117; 97.7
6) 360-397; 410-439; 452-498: 3.8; 113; 124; 118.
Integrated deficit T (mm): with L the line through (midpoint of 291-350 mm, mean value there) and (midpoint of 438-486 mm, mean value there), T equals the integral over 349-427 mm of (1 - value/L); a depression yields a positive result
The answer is 8.87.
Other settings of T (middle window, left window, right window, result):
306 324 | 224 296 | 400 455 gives -3.4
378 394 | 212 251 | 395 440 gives -1.8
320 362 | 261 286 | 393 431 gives -4.2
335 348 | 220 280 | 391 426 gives -2.6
